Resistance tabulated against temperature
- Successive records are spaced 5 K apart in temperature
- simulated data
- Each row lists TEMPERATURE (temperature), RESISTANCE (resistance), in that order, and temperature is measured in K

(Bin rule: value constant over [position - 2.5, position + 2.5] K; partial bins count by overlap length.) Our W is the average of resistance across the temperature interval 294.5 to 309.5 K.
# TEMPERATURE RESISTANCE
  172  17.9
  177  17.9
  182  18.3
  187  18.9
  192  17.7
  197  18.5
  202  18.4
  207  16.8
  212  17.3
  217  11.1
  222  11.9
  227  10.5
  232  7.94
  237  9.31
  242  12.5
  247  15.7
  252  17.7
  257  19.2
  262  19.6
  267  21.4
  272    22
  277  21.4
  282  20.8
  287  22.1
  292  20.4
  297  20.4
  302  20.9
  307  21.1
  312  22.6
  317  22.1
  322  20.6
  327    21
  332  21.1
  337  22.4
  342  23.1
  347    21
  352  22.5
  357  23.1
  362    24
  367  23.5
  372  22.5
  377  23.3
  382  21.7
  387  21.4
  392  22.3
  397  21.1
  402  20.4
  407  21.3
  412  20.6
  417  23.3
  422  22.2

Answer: 20.8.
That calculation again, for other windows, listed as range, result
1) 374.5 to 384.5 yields 22.5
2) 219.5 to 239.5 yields 9.91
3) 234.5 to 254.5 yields 13.8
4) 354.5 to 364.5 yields 23.6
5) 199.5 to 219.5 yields 15.9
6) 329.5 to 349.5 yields 21.9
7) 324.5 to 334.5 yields 21.1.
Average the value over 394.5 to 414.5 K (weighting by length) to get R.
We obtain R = 20.9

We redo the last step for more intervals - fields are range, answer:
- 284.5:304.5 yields 20.9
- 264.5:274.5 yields 21.7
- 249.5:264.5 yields 18.8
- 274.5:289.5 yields 21.4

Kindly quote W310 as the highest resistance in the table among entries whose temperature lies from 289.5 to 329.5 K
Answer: 22.6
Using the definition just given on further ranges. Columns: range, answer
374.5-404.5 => 23.3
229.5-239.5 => 9.31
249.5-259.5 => 19.2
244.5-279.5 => 22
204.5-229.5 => 17.3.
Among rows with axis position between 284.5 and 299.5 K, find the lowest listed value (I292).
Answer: 20.4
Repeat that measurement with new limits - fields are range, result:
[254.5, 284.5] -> 19.2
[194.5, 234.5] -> 7.94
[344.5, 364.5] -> 21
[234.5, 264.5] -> 9.31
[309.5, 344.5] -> 20.6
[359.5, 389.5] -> 21.4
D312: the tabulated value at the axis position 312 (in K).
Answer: 22.6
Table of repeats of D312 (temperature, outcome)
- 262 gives 19.6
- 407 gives 21.3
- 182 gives 18.3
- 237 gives 9.31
